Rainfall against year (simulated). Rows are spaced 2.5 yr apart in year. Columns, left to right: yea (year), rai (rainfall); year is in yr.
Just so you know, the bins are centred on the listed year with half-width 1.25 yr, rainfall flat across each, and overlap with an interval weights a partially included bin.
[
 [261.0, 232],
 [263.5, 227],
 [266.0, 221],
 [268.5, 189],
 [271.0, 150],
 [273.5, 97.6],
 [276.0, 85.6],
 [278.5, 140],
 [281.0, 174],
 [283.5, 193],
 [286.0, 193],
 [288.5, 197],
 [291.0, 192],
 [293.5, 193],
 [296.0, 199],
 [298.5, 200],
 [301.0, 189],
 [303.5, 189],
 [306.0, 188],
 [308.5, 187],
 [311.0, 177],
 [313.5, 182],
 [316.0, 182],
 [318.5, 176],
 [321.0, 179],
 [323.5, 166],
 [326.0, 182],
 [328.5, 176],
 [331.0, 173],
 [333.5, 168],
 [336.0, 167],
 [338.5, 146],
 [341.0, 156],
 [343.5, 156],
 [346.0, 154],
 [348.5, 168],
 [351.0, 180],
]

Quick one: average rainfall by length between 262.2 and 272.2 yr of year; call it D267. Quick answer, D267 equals 197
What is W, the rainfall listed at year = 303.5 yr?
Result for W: 189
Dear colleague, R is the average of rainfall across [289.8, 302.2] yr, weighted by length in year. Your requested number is 195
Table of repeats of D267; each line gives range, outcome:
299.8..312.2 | 186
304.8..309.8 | 187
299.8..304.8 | 189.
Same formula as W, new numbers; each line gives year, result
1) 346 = 154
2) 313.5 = 182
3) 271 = 150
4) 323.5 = 166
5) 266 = 221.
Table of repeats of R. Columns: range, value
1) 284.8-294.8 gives 194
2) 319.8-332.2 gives 175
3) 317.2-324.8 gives 174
